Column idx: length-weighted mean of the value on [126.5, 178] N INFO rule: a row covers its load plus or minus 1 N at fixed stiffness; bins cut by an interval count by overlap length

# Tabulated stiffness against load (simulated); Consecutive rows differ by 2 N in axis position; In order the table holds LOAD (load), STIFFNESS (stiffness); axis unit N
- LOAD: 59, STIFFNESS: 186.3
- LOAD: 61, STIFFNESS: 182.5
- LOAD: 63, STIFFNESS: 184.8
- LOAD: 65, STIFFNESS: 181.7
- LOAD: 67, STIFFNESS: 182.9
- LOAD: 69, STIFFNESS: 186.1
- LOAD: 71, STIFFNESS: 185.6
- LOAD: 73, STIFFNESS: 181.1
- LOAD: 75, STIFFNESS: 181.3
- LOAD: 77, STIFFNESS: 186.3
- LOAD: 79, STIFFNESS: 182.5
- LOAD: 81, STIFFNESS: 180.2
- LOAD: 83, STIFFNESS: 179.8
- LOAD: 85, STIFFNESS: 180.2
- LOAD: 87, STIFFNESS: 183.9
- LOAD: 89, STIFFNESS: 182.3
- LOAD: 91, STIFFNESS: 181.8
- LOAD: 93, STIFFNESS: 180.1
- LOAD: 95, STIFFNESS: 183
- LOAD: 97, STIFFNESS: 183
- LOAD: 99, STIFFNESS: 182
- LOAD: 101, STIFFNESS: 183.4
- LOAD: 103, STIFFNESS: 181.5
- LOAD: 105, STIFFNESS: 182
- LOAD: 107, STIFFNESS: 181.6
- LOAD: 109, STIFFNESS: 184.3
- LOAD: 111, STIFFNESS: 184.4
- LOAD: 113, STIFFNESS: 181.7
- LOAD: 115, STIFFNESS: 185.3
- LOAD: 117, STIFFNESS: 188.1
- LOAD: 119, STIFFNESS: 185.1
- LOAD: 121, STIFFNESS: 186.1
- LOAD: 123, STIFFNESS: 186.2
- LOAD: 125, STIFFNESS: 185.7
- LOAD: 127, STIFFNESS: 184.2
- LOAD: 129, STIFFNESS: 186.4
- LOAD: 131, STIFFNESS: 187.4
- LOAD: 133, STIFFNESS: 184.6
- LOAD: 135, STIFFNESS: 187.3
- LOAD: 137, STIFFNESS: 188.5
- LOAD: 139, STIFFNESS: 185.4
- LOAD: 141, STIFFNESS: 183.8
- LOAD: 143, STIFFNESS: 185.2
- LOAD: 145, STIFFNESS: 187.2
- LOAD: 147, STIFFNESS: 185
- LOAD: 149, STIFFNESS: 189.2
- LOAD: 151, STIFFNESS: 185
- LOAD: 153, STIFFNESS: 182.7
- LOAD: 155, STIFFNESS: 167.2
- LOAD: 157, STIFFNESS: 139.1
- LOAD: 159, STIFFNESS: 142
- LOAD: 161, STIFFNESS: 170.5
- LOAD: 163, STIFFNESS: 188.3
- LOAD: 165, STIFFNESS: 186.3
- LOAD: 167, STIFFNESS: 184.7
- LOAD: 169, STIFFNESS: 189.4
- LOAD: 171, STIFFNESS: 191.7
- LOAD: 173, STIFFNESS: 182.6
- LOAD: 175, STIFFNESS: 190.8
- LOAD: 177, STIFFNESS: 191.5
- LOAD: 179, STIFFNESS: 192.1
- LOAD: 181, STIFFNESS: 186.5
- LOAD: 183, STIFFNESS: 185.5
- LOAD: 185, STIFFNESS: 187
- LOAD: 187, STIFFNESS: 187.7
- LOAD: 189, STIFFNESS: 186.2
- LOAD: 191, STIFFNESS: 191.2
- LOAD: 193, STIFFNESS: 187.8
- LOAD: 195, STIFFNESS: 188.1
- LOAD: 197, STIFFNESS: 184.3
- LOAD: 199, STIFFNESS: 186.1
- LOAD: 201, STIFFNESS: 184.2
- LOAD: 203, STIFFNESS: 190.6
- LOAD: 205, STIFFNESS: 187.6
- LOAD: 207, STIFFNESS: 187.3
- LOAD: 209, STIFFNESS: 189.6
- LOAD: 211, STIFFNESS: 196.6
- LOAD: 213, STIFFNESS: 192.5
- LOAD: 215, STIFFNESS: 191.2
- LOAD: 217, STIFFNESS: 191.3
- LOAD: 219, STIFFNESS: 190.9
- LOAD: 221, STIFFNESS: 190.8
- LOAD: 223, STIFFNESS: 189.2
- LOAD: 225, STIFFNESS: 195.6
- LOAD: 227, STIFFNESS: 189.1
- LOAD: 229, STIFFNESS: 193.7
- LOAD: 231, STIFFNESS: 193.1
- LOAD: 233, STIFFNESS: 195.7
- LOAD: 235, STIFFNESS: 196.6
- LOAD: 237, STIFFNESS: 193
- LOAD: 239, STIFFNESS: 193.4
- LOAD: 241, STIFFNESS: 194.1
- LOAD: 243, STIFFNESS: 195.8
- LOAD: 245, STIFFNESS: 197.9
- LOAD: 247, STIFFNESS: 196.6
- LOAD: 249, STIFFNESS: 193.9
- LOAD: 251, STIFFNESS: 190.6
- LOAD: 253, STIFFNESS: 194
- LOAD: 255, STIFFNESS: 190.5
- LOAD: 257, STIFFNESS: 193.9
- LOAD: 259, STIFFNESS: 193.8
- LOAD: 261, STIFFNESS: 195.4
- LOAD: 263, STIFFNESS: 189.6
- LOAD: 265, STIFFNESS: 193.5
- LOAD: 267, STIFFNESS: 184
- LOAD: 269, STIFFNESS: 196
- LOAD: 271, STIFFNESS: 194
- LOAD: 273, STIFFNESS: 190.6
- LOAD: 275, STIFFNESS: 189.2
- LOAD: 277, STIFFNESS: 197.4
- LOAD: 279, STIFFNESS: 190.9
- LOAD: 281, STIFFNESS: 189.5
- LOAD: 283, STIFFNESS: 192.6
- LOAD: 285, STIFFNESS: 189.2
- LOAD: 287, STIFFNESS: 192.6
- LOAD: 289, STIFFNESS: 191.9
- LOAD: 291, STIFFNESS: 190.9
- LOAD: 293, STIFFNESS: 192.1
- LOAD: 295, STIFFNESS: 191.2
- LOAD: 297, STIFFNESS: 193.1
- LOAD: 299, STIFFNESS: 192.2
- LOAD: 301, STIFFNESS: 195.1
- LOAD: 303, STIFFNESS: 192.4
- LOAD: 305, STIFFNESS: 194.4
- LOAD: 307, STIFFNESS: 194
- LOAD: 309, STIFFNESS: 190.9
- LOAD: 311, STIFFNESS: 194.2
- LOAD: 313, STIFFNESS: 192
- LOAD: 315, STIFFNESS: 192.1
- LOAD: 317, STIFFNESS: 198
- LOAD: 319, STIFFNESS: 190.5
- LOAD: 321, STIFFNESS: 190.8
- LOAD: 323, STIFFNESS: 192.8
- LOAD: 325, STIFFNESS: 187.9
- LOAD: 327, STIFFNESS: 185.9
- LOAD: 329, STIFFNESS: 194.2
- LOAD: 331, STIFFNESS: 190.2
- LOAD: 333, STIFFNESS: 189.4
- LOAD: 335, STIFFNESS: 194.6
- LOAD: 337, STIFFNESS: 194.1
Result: 182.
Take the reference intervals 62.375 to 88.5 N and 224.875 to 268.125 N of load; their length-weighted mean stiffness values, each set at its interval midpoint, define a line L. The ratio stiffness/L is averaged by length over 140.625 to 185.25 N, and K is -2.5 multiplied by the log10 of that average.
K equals 0.040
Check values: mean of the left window 183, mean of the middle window 181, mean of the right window 193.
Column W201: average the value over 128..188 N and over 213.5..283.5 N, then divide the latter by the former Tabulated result 1.06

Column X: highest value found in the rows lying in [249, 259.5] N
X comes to 194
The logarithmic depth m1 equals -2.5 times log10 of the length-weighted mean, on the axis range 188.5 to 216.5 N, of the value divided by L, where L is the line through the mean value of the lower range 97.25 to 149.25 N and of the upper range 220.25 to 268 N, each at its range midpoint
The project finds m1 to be 0.01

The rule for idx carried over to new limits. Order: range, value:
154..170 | 171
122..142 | 186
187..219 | 189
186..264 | 192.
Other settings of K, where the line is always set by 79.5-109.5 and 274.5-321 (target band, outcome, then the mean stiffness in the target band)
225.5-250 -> -0.03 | 194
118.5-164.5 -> 0.02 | 181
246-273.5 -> -0.01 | 193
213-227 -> -0.02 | 191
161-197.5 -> -0.01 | 187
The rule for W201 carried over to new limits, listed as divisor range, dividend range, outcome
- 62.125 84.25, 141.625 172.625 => 0.98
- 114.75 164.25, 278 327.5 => 1.06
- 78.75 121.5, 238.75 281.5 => 1.06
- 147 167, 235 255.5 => 1.12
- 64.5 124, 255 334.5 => 1.05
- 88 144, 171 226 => 1.03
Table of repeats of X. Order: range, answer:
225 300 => 197.9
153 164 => 188.3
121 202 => 192.1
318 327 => 192.8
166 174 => 191.7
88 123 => 188.1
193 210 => 190.6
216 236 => 196.6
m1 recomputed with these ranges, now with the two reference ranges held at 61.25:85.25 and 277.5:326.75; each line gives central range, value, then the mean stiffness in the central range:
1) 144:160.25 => 0.08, 172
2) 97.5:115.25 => 0.01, 183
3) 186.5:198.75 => 0.00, 187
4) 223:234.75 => -0.02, 193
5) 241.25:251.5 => -0.03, 195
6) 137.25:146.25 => 0.00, 186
